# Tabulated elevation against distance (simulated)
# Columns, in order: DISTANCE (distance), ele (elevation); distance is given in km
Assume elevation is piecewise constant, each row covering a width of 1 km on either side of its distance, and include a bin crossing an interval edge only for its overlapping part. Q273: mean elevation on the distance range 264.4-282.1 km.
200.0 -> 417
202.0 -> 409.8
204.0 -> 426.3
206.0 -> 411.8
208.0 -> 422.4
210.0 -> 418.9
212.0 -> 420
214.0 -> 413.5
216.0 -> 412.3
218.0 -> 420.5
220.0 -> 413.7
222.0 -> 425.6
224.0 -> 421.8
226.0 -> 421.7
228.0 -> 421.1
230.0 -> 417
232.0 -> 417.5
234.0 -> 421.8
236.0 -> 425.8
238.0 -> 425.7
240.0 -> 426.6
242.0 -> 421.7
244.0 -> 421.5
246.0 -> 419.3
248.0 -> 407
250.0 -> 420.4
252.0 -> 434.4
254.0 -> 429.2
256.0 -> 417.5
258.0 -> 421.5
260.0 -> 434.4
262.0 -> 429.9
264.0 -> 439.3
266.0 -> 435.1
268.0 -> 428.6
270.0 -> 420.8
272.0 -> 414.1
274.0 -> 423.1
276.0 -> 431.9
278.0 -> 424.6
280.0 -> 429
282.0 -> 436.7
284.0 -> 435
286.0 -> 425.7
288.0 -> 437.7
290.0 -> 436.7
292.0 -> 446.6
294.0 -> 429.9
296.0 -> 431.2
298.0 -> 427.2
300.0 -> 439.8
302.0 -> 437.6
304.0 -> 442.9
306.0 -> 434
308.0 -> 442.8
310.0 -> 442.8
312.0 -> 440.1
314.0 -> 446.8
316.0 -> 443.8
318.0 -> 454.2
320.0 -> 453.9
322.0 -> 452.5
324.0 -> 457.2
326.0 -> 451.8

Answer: 427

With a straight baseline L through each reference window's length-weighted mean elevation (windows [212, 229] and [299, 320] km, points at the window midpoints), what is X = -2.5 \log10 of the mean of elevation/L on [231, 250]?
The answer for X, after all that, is 0.01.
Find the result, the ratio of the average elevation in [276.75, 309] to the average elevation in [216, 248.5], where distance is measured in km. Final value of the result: 1.03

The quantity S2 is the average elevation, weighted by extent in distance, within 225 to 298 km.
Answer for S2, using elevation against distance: 427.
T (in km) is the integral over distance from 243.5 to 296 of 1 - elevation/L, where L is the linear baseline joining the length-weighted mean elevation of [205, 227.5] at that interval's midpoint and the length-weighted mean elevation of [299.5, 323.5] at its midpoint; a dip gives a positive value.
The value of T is 0.6 km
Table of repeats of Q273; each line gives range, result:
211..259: 421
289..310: 437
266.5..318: 434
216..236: 420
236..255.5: 423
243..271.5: 425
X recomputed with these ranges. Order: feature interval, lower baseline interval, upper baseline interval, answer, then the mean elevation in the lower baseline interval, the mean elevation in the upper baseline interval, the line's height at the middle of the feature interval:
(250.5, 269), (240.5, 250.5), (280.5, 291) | -0.01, 418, 434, 424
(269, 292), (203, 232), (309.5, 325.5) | 0.02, 419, 449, 438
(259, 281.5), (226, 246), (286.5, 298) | 0.00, 422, 435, 430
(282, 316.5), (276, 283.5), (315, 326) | 0.01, 431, 452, 441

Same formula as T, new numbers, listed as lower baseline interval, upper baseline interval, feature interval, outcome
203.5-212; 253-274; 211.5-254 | 0.2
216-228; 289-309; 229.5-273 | 0.2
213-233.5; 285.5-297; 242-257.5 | 0.1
